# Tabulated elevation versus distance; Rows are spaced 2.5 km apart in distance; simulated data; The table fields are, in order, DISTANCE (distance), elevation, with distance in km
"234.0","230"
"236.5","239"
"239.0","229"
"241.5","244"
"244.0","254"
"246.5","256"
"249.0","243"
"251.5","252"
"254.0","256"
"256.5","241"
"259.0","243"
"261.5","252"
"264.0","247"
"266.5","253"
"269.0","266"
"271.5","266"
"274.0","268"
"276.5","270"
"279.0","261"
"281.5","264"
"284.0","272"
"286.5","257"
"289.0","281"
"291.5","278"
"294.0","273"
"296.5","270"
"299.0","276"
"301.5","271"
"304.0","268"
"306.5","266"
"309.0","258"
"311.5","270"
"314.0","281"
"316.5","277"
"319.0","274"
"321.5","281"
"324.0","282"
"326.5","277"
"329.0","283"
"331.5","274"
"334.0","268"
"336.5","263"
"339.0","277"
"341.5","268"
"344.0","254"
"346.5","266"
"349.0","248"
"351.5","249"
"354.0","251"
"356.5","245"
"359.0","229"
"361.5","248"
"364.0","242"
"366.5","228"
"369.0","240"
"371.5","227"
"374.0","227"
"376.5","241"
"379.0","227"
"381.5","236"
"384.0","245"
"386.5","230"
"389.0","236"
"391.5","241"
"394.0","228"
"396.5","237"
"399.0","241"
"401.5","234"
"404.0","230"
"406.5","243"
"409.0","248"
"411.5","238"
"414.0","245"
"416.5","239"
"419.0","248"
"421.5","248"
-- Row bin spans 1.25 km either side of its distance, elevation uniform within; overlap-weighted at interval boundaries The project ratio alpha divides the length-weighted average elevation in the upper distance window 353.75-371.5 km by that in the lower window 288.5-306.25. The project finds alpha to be 0.9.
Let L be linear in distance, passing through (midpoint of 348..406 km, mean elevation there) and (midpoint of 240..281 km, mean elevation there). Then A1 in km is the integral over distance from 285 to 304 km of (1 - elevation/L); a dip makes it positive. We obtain -1.7 km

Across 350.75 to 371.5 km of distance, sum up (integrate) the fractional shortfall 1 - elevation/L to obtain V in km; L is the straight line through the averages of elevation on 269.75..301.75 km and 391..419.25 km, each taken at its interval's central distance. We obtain 0.8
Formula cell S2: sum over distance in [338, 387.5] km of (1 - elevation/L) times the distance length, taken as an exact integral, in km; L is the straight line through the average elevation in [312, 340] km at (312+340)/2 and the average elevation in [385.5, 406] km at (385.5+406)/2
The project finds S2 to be 2.07 km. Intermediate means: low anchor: 276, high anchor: 235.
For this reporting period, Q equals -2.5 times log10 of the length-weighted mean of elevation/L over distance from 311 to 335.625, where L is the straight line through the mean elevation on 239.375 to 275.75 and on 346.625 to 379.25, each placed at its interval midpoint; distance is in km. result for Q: -0.13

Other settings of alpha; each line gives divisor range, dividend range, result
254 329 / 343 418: 0.90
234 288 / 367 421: 0.94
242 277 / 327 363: 1.02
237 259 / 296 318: 1.10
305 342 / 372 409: 0.86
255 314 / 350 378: 0.90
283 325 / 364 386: 0.86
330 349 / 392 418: 0.90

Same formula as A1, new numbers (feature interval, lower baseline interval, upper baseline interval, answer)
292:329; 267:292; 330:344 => -0.7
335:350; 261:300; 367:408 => -0.9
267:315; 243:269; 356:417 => -4.3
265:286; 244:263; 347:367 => -1.4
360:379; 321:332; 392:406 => 1.3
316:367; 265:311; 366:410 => -2.2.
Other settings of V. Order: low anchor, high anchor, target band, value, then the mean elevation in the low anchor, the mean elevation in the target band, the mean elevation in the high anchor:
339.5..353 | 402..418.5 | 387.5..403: 0.5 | 258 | 236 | 241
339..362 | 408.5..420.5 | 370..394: 1.3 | 252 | 234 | 243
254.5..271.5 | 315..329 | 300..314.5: 0.2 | 252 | 268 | 279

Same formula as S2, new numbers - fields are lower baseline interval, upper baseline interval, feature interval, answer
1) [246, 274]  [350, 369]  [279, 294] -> -1.2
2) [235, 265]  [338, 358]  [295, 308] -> -0.9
